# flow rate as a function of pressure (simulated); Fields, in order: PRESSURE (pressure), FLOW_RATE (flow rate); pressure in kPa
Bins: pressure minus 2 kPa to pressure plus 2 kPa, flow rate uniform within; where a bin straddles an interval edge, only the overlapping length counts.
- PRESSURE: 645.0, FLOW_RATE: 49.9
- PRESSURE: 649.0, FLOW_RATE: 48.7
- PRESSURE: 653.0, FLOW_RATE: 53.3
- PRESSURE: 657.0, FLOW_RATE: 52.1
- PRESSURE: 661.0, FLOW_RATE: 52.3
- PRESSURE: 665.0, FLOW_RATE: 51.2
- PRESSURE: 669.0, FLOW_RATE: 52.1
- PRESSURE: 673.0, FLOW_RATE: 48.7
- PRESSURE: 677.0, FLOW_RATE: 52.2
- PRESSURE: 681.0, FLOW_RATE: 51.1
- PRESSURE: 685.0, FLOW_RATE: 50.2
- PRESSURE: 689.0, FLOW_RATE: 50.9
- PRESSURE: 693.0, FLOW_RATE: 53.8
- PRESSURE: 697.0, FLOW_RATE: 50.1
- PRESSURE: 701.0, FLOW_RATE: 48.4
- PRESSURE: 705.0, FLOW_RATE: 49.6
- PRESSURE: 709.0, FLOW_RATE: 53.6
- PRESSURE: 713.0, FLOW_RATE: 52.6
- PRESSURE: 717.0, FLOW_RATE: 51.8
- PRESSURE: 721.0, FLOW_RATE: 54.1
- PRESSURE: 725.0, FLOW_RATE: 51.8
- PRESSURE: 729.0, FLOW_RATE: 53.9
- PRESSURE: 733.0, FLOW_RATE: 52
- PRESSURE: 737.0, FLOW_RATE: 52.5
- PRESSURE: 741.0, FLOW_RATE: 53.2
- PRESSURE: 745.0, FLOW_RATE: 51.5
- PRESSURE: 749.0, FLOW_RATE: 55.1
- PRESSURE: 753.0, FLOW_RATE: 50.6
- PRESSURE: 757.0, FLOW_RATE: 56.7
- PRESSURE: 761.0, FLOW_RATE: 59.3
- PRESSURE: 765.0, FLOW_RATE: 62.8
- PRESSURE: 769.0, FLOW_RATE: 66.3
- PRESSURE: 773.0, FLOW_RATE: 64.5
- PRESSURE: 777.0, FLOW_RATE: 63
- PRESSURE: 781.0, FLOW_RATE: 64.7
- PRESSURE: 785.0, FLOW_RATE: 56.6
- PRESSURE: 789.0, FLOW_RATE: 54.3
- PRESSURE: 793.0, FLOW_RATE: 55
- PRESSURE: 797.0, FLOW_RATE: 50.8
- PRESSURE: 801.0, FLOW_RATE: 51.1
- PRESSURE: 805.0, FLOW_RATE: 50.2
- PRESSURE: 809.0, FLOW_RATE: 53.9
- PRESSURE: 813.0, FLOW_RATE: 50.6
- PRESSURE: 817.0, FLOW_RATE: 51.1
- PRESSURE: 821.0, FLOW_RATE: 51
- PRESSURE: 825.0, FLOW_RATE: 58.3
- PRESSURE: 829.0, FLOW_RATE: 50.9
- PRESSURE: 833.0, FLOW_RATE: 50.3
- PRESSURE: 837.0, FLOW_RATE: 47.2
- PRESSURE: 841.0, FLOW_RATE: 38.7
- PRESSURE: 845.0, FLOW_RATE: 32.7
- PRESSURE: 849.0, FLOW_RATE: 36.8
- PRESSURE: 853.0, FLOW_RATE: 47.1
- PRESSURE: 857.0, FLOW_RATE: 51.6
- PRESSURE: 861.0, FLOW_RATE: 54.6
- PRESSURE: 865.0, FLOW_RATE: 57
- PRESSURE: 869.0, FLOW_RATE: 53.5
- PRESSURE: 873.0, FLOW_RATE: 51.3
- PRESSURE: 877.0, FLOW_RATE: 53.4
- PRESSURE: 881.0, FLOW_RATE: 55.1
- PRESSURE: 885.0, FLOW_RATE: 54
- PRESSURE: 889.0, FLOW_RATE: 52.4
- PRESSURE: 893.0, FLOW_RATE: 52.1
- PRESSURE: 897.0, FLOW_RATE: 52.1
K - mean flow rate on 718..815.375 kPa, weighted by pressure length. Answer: 55.5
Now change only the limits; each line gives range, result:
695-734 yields 51.8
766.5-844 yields 53.9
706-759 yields 53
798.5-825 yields 51.8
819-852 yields 45.8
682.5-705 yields 50.6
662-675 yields 50.8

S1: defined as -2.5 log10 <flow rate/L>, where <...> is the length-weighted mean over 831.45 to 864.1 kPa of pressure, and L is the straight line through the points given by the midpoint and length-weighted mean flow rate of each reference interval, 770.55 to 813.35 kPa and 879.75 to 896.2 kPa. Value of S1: 0.202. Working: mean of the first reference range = 56.2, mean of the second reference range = 53.2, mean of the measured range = 45.2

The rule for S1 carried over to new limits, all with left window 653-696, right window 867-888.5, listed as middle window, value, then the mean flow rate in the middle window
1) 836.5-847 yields 0.35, 38.4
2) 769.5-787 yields -0.19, 62.6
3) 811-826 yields 0.01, 52.4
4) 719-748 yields -0.02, 52.8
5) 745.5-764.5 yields -0.07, 55.7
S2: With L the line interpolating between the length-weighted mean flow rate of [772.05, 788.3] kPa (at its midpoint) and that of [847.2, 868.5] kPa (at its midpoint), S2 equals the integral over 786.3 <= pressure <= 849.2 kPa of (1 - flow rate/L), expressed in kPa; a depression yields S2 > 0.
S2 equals 7.39 kPa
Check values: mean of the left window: 61.4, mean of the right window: 49.8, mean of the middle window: 49.4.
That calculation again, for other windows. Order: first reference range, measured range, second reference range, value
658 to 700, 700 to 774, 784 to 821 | -4.2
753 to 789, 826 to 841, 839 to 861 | -0.7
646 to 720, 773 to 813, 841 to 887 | -4.5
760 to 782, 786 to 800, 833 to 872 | 1.3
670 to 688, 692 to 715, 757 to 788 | 1.0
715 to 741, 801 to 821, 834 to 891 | -0.4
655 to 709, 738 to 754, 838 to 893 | -0.7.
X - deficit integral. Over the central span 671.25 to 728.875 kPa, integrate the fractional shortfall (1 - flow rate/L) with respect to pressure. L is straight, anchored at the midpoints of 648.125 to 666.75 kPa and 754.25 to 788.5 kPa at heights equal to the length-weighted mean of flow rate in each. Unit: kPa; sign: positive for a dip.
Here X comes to 3.9 kPa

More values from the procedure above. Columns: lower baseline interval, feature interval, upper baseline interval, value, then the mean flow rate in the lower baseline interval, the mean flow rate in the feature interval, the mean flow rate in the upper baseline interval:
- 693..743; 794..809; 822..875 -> -0.49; 52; 51.4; 48.5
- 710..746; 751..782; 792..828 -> -4.94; 52.7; 60.9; 52.3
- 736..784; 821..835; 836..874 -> -0.73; 58.4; 52.9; 46.9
